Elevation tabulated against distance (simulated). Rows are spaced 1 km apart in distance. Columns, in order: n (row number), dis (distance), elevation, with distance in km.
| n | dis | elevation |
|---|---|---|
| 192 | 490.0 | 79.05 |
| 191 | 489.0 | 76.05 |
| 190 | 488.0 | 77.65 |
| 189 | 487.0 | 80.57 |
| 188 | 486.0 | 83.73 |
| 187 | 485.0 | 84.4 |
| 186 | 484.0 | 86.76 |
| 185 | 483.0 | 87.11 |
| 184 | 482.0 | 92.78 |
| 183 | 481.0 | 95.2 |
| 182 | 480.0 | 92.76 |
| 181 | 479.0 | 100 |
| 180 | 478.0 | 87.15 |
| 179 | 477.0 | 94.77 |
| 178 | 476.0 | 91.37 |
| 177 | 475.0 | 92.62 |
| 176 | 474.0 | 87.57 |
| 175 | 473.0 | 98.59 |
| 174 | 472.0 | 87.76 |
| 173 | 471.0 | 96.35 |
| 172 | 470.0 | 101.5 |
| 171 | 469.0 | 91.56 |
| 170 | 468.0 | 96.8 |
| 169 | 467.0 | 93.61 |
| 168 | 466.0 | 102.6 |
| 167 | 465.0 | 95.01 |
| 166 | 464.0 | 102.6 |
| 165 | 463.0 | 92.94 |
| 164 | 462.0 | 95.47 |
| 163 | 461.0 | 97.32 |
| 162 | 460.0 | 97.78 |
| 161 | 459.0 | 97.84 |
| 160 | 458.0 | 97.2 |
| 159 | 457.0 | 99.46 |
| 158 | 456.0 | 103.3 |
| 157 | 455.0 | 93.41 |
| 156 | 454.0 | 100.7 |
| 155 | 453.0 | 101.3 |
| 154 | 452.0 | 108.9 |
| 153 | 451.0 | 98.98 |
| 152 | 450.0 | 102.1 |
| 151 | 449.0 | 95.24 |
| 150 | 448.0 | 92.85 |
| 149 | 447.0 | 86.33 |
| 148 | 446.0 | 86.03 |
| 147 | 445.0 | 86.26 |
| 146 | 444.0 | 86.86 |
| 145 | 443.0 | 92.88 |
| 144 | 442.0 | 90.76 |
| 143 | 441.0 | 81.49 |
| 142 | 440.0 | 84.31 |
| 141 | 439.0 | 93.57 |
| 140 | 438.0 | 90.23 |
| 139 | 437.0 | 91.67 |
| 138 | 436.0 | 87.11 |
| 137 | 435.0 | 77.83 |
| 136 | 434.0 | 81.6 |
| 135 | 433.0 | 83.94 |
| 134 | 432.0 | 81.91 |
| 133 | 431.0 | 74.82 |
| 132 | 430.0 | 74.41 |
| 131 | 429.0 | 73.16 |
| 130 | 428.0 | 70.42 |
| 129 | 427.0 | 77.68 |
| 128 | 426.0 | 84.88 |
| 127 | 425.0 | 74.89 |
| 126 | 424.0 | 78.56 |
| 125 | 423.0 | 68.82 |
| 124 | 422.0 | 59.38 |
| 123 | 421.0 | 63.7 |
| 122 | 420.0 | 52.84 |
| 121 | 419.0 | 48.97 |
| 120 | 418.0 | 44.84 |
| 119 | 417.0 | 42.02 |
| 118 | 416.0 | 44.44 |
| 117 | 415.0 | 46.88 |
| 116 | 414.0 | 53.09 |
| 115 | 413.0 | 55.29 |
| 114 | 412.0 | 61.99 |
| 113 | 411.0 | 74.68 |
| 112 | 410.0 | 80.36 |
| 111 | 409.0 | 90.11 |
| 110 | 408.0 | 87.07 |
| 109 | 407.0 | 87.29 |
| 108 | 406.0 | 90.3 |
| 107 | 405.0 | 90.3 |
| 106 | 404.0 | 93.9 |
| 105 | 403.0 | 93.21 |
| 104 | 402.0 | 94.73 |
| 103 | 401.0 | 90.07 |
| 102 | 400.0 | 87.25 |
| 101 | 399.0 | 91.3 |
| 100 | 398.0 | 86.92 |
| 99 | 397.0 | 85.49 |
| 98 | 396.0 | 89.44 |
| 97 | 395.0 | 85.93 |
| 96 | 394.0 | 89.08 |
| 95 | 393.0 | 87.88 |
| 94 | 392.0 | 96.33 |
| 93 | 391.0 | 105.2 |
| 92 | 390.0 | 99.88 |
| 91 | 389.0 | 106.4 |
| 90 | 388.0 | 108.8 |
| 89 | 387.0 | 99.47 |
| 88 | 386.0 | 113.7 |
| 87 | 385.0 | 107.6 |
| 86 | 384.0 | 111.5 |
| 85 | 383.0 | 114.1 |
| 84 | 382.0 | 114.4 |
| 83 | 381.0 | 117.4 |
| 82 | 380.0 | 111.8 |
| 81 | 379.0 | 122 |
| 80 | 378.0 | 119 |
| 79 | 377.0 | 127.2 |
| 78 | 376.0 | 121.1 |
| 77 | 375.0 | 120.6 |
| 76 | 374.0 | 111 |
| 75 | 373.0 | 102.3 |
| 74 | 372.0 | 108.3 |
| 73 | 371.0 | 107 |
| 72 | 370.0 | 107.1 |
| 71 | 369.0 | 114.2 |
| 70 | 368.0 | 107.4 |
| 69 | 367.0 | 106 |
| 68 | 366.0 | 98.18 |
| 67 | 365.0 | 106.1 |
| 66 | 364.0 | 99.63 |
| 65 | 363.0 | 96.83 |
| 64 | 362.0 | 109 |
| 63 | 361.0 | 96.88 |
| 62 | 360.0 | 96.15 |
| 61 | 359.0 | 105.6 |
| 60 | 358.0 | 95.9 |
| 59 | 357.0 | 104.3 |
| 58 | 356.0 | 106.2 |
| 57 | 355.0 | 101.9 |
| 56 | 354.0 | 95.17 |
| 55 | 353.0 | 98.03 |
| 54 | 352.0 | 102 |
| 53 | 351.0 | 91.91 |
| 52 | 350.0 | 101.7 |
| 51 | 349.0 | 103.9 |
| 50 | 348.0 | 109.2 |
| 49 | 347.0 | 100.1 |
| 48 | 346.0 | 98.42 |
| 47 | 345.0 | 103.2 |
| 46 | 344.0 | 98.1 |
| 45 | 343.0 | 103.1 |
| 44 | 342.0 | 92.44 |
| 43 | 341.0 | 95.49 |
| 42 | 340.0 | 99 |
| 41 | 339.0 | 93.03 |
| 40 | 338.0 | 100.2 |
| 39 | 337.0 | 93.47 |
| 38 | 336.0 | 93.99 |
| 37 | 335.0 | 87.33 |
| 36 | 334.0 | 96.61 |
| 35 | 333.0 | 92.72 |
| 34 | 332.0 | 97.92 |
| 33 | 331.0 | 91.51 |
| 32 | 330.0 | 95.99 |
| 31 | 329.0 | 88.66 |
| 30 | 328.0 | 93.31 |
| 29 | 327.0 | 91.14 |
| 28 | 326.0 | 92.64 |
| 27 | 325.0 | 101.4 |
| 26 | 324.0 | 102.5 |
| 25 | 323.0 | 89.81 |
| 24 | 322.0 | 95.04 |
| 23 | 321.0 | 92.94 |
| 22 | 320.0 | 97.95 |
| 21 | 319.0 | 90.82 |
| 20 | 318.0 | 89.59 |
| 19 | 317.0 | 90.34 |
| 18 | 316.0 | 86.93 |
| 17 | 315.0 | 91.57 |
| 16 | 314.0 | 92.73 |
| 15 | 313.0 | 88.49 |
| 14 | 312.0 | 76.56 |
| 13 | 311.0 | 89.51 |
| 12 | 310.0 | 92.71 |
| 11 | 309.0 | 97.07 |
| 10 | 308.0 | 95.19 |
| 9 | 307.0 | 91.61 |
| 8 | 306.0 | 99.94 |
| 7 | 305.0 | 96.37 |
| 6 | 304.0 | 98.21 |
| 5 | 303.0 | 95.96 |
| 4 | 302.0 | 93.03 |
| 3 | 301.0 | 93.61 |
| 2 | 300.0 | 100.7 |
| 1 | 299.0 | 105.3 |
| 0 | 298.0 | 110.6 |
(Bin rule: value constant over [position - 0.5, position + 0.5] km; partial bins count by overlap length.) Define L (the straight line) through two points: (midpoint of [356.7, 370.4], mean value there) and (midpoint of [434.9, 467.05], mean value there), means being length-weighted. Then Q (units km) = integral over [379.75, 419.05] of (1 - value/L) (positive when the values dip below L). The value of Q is 4.9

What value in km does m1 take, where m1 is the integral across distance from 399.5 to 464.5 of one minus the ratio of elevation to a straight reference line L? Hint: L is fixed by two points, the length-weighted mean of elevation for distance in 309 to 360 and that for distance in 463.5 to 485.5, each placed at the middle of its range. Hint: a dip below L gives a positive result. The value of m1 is 8.0 km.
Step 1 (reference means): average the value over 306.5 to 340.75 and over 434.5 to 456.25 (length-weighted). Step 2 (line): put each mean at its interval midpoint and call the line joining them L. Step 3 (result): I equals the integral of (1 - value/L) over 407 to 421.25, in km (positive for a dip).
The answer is 4.79 km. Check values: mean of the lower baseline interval 93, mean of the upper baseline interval 92.2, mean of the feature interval 61.3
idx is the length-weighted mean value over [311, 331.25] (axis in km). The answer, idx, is 91.9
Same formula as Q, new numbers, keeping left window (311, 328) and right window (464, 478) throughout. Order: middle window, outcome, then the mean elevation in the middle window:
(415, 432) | 5.3 km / 64.6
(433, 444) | 0.8 km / 87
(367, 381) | -3.1 km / 114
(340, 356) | -1.3 km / 99.8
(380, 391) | -1.9 km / 109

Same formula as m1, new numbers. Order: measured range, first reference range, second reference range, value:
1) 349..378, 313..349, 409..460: -4.78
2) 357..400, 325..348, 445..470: -3.74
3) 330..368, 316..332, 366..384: 1.49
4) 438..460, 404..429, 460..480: -2.49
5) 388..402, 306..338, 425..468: -0.25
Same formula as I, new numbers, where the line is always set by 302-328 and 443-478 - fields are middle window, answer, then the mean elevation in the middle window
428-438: 1.5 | 80.7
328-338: 0.0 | 93.5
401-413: 1.3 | 84.7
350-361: -0.7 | 99.7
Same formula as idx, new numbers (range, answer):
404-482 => 84.7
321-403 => 101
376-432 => 85.8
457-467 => 97.5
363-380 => 111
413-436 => 66.5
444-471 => 96.6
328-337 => 93.1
